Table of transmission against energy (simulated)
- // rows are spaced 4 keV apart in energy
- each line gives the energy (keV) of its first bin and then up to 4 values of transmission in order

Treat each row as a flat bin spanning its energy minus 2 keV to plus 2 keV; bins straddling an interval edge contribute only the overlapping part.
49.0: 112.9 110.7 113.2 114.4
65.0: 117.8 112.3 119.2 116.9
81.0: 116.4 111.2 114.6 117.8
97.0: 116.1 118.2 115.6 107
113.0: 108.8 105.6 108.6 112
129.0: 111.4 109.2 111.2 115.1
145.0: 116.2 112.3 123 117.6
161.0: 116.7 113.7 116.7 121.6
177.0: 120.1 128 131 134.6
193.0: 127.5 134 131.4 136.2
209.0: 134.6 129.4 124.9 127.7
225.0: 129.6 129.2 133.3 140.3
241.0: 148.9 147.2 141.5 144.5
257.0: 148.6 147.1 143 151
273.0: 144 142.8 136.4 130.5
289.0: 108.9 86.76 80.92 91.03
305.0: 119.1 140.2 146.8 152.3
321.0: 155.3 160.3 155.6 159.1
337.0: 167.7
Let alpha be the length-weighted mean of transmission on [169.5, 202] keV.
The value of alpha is 128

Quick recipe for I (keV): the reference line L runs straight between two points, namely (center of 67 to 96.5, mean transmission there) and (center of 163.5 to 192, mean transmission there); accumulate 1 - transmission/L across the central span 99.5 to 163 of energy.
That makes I 3.65 keV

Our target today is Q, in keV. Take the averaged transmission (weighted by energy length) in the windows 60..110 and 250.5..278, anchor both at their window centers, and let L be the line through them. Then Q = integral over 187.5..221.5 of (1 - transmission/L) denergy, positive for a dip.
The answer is 1.11 keV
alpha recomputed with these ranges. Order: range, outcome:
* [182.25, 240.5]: 132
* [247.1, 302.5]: 129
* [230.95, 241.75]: 140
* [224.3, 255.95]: 140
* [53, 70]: 114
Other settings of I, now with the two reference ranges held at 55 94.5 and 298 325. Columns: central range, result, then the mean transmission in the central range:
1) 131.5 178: 2.14 keV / 116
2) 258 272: -1.77 keV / 147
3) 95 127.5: 1.85 keV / 111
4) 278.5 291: 0.57 keV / 126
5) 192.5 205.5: -0.75 keV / 132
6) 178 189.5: -0.54 keV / 130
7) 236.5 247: -1.44 keV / 146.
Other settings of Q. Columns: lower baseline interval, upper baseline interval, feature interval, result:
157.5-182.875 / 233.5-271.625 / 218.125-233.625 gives 0.9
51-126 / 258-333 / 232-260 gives -3.3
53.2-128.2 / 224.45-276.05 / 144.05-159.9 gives 0.9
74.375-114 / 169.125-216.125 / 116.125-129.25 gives 1.0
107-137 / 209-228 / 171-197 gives -1.3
